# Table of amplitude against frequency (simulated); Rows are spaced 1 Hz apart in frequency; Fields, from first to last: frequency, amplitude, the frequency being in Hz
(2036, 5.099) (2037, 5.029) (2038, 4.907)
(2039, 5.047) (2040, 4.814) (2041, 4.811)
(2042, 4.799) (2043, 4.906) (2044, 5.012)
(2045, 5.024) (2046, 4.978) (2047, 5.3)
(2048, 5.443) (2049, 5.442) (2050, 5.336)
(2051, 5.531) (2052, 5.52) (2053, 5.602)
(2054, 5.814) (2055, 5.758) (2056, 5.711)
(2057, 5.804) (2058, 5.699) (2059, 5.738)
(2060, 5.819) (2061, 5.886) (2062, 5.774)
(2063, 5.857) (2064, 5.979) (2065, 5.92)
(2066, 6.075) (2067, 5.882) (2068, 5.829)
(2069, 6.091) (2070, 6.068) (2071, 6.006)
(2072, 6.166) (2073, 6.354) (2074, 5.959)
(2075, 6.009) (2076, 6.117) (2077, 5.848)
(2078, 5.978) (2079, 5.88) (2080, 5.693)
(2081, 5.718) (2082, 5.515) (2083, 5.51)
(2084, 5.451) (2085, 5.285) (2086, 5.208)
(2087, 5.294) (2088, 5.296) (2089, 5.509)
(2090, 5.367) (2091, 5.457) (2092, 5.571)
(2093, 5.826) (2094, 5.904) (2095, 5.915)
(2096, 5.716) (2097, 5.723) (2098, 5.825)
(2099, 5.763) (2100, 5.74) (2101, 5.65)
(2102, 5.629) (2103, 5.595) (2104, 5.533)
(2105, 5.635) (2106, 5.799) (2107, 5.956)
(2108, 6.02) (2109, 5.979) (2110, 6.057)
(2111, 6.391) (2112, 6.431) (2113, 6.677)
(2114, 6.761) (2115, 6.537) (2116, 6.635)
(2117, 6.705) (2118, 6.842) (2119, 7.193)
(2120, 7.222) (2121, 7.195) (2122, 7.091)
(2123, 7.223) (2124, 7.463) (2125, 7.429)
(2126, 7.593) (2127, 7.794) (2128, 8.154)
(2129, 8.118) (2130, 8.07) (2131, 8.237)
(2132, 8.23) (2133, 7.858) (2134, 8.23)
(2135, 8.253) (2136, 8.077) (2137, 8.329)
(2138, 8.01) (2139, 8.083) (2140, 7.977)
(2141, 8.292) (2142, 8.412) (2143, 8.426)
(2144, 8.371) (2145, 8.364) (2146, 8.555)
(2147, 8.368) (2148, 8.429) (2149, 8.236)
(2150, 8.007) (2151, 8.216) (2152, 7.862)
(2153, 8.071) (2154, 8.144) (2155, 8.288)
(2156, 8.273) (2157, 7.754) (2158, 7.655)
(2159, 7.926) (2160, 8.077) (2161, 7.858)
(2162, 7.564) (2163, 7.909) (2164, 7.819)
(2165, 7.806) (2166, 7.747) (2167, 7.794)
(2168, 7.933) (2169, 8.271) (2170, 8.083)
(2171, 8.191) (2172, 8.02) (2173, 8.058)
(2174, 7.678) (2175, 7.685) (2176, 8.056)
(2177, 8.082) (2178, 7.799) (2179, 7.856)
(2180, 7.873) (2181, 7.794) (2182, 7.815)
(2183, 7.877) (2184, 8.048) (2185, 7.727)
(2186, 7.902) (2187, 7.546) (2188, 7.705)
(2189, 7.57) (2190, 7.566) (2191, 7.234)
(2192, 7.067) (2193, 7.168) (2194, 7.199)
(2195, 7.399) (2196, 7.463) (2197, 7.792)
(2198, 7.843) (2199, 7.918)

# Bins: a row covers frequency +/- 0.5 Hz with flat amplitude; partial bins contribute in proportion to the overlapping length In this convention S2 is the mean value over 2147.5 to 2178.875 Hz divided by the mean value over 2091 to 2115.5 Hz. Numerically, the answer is 1.34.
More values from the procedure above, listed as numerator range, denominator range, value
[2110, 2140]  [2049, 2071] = 1.29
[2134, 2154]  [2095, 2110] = 1.43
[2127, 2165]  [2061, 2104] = 1.41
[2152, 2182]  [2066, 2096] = 1.38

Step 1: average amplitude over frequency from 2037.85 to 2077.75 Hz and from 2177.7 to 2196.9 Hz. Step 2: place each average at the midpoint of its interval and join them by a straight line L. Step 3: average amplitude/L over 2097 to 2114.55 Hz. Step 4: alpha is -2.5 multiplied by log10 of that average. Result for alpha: 0.07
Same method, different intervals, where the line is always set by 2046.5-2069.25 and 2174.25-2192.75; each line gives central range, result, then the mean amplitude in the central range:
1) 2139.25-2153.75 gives -0.16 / 8.25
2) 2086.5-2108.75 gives 0.12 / 5.67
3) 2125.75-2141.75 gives -0.17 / 8.09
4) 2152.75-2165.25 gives -0.09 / 7.93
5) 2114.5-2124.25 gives -0.05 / 7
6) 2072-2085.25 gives 0.04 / 5.82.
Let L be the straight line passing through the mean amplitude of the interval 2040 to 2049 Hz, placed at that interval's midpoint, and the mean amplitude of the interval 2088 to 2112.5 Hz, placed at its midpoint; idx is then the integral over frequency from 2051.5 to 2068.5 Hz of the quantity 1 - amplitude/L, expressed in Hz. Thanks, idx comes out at -1.8 Hz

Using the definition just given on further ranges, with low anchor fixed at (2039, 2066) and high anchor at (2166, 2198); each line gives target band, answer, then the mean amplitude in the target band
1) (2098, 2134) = -0.9 Hz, 6.78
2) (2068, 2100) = 1.5 Hz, 5.74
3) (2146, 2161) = -1.8 Hz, 8.1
